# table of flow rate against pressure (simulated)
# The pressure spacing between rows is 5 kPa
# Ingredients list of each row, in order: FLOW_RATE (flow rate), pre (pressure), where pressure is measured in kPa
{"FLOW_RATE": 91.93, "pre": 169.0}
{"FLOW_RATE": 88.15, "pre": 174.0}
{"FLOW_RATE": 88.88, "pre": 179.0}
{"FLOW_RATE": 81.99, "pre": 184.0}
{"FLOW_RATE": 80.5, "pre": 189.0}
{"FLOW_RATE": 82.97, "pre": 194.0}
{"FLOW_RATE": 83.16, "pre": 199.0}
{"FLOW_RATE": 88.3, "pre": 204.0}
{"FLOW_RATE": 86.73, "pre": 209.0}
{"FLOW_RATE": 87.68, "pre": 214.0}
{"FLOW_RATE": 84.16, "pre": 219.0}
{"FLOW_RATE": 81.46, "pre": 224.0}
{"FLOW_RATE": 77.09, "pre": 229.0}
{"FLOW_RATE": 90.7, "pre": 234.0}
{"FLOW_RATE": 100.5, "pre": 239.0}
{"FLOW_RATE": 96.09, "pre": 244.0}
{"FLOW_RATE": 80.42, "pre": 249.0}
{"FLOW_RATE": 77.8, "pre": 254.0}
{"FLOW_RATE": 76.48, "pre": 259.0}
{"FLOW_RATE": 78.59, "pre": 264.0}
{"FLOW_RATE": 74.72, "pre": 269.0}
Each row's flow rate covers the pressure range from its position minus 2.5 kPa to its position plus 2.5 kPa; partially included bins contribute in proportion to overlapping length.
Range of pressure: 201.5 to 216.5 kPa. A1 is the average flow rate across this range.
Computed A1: 87.6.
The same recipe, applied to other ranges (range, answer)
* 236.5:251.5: 92.3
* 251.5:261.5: 77.1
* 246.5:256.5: 79.1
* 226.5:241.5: 89.4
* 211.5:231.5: 82.6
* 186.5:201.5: 82.2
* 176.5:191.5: 83.8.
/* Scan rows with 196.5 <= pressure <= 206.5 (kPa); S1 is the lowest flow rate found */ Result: 83.16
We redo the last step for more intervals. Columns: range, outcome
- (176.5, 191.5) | 80.5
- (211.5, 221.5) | 84.16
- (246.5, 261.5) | 76.48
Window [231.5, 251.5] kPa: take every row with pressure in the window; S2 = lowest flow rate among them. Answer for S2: 80.42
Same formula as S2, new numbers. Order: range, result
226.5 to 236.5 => 77.09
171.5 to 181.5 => 88.15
